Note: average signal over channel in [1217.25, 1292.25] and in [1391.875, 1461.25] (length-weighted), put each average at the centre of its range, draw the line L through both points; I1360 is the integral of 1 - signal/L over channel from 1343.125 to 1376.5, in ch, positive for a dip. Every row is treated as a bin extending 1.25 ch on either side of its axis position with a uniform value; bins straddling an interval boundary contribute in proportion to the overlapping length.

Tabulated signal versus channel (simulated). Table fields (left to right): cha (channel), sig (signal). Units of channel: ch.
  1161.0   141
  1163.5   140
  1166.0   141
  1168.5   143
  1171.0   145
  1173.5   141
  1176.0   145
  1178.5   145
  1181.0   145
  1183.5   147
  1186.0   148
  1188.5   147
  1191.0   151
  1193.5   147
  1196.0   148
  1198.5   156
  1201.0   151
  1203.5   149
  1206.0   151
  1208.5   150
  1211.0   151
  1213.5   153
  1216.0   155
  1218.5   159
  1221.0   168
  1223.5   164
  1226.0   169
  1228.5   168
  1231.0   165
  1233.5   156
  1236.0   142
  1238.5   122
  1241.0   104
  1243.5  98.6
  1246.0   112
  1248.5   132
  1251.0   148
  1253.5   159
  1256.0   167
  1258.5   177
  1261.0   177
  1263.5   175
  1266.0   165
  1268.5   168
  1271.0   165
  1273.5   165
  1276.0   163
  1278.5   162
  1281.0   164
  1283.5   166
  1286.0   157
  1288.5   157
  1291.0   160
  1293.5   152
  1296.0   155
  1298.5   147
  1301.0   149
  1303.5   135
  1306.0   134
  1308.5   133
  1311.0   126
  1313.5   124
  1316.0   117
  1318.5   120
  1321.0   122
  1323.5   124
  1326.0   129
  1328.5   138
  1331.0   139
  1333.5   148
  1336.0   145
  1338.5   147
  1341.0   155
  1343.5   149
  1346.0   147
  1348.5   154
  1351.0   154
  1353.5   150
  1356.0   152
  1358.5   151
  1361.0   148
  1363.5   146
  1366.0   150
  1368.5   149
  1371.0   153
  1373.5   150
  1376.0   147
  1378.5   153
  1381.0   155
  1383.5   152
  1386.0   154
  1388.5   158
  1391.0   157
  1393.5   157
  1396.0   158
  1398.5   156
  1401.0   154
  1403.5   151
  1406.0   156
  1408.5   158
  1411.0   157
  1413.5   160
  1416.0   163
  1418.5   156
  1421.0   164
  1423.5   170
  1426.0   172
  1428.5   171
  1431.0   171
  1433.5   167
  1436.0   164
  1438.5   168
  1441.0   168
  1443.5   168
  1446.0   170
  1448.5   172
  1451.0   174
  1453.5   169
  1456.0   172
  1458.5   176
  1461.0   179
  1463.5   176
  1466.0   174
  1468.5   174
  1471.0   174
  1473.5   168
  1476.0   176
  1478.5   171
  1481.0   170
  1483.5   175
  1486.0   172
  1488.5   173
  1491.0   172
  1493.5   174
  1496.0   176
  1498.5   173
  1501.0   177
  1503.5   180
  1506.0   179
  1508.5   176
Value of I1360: 2.3 ch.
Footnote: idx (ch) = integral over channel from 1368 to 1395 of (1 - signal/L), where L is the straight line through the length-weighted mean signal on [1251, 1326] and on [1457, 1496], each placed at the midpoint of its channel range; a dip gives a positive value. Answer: 1.5 ch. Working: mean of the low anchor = 151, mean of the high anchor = 174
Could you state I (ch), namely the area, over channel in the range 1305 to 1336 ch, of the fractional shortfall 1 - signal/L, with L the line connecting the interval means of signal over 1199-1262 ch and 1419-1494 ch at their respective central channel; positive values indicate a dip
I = 5.5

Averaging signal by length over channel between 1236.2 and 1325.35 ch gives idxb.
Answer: 146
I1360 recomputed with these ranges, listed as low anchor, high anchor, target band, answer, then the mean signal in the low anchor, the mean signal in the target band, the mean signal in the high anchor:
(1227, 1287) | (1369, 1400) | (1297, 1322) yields 3.7 ch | 153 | 131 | 154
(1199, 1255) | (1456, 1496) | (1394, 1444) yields 1.5 ch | 147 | 162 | 174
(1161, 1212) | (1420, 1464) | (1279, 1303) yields 0.1 ch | 147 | 156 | 171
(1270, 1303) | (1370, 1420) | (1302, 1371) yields 7.2 ch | 158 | 140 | 155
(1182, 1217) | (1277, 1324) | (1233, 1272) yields -0.4 ch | 150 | 148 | 143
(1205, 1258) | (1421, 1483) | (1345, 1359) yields 0.8 ch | 148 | 151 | 171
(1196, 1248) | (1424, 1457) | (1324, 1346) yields 2.1 ch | 147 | 143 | 170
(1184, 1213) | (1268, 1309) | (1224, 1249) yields 2.3 ch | 150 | 138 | 155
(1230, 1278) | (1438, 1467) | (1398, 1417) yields 1.2 ch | 151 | 157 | 172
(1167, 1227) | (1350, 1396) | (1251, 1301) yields -3.6 ch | 151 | 162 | 152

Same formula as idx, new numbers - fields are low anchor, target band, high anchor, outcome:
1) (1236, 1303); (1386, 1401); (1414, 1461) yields 0.7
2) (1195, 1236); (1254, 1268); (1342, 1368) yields -1.5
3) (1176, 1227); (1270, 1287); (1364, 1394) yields -1.2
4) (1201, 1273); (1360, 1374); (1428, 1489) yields 1.2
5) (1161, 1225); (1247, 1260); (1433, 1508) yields -0.1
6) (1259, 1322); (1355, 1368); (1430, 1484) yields 0.8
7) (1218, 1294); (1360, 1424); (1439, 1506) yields 4.4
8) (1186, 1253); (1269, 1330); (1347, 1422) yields 2.3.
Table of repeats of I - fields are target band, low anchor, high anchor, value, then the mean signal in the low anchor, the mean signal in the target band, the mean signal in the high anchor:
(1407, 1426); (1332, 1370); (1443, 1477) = 0.23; 150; 162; 173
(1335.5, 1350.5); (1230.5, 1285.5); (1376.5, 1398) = 0.41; 152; 150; 155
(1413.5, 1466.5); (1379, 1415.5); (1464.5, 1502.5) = -1.55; 156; 169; 173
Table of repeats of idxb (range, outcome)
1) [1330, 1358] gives 149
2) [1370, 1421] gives 155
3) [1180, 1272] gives 152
